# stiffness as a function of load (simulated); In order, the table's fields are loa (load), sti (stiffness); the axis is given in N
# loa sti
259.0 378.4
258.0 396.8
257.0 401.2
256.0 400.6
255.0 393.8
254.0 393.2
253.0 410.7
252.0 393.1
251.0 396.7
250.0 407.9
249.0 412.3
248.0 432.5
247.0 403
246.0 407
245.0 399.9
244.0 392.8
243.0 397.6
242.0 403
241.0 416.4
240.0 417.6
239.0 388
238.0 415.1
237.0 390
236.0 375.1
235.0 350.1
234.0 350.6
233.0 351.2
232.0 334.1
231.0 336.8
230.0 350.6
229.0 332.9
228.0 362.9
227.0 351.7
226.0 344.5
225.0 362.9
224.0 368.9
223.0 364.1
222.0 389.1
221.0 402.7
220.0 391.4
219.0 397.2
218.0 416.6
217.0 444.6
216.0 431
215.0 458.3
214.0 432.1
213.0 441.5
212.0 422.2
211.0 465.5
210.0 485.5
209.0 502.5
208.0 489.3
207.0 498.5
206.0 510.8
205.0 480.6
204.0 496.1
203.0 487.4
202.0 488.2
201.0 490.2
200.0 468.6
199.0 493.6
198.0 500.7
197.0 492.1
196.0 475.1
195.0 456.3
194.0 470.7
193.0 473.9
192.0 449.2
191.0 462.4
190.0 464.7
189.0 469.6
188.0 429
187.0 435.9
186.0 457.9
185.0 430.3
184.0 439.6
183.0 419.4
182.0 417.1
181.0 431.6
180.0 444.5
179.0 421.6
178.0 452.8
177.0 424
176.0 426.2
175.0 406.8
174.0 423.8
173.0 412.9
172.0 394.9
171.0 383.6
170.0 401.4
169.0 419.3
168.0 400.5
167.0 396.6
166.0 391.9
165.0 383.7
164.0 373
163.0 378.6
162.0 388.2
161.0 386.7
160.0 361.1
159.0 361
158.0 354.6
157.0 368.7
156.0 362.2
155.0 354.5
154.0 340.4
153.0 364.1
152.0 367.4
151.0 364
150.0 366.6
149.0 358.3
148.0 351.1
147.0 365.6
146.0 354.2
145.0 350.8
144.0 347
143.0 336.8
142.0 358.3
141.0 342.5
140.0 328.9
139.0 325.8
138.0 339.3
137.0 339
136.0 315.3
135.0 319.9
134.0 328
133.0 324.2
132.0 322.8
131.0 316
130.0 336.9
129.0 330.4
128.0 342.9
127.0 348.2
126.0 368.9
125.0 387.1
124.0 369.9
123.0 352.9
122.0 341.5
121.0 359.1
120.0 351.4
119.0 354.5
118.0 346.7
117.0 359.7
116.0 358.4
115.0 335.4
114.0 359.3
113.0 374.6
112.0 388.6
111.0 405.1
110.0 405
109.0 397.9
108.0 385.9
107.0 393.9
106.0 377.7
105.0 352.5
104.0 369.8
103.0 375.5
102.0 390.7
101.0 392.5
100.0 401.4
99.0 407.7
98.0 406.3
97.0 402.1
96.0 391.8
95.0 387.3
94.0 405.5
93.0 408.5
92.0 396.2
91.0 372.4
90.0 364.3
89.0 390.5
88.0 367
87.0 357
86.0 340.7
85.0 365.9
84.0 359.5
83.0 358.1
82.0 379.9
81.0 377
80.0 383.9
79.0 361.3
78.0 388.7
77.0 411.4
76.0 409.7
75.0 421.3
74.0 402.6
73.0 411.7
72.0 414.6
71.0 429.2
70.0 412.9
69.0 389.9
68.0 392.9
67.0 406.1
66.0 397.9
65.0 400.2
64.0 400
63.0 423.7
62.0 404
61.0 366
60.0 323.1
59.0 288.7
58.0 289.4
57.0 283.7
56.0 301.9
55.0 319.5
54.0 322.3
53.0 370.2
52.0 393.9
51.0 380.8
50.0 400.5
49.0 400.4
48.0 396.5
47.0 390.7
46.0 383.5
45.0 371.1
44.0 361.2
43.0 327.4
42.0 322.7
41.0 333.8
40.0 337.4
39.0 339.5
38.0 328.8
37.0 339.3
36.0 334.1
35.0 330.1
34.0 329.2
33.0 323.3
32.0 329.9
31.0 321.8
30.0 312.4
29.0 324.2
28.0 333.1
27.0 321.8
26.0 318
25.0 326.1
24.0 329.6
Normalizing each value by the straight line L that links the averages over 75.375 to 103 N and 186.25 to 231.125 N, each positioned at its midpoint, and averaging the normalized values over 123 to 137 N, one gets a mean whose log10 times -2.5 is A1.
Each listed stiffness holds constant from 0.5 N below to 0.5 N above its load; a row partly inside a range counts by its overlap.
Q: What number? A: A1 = 0.19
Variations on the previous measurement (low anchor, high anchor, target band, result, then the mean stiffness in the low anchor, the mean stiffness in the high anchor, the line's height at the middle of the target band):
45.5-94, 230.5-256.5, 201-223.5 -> -0.16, 378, 391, 389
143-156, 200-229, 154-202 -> -0.09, 356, 434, 390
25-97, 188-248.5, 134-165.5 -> 0.13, 365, 425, 399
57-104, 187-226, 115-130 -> 0.15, 384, 452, 407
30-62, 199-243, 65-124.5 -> -0.06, 344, 416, 364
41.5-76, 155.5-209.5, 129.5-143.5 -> 0.24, 374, 435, 412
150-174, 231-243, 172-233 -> -0.14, 379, 380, 380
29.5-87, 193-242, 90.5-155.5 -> 0.07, 365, 424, 389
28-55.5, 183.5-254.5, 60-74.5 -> -0.12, 349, 424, 360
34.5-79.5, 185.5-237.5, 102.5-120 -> 0.05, 369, 430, 390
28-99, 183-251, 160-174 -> 0.04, 368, 425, 407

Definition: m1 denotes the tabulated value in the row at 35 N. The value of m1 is 330.1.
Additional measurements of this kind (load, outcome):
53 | 370.2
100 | 401.4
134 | 328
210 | 485.5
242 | 403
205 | 480.6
